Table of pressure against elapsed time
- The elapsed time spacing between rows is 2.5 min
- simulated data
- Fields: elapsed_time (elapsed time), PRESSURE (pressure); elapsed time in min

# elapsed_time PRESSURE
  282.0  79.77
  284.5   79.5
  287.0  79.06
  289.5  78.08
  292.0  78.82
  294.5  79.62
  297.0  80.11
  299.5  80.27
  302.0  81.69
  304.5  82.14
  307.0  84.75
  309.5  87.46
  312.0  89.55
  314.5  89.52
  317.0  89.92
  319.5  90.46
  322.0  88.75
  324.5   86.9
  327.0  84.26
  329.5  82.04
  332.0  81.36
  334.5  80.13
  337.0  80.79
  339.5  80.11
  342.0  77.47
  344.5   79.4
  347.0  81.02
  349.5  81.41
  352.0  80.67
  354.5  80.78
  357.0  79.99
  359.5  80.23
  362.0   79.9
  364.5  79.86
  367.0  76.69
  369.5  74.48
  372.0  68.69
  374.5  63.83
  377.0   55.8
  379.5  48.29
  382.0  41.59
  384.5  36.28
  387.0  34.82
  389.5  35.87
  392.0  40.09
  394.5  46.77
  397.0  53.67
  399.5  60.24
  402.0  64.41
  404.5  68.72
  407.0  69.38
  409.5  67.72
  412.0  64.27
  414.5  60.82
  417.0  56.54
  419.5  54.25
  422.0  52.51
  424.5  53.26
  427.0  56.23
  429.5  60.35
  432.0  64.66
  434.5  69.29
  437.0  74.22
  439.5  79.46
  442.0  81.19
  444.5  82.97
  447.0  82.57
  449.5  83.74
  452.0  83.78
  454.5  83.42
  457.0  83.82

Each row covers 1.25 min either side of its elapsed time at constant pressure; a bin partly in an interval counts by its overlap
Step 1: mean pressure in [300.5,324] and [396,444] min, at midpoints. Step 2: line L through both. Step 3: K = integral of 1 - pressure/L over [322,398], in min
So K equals 8.6 min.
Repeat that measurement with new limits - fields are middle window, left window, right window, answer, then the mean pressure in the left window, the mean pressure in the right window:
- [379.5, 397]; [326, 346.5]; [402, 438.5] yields 7.2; 80.7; 62.5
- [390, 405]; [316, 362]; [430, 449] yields 4.7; 82.4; 76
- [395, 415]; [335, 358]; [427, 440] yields 2.4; 80.2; 67.7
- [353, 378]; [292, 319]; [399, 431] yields -1.0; 84.4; 60.7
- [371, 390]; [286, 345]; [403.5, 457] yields 6.8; 83.1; 69.4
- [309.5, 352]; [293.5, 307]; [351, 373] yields -2.3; 81.2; 78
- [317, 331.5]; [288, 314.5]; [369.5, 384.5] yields -2.4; 82.6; 55.6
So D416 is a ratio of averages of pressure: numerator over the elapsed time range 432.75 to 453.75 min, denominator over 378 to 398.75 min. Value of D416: 1.9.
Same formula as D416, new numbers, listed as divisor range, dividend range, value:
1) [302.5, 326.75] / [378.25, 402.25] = 0.52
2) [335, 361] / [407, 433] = 0.74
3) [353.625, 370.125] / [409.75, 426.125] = 0.73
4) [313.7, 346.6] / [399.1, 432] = 0.73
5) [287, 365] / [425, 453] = 0.89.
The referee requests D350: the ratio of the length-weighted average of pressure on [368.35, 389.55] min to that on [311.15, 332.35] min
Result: 0.6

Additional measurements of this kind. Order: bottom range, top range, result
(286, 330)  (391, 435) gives 0.70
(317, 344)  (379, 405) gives 0.57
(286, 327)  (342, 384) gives 0.85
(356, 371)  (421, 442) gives 0.83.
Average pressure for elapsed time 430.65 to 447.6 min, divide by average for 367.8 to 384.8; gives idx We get 1.3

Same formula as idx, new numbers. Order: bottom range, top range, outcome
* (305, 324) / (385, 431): 0.63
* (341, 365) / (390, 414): 0.73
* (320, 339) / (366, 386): 0.69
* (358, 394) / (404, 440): 1.08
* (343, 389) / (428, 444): 1.06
